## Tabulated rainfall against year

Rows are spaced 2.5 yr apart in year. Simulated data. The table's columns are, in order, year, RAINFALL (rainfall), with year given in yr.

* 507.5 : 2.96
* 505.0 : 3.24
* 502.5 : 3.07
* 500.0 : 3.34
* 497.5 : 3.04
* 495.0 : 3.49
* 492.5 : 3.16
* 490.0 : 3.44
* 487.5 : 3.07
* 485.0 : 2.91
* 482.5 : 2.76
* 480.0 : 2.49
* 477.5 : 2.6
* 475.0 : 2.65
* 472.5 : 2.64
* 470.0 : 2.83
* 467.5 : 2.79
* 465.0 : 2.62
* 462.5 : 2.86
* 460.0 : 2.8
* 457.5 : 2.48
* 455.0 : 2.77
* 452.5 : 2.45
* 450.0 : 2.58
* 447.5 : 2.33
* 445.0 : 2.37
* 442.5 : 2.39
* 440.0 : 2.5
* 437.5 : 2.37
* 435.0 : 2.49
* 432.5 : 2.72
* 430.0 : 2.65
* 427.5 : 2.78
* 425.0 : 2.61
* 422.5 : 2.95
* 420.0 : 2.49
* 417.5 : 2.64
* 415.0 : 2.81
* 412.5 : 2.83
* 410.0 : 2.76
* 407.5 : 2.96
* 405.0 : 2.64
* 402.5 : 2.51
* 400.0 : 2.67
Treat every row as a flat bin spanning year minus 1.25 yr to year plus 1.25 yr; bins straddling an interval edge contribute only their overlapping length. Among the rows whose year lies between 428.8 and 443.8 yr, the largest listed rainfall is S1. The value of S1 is 2.72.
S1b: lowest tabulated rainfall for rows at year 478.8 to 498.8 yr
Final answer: 2.49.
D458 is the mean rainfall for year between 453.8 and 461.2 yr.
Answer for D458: 2.68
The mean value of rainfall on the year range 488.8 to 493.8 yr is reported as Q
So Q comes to 3.3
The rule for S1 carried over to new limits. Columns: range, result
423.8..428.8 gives 2.78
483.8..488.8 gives 3.07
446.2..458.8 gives 2.77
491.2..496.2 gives 3.49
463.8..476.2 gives 2.83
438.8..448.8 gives 2.5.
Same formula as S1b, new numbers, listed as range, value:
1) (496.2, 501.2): 3.04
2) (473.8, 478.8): 2.6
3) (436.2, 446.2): 2.37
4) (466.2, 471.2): 2.79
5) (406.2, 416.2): 2.76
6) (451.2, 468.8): 2.45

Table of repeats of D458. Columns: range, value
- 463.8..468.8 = 2.71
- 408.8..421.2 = 2.71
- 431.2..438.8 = 2.53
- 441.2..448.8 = 2.37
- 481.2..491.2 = 3.04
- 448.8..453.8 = 2.52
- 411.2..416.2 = 2.82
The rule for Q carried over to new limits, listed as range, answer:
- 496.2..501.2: 3.19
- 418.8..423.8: 2.72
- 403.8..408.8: 2.8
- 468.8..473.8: 2.73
